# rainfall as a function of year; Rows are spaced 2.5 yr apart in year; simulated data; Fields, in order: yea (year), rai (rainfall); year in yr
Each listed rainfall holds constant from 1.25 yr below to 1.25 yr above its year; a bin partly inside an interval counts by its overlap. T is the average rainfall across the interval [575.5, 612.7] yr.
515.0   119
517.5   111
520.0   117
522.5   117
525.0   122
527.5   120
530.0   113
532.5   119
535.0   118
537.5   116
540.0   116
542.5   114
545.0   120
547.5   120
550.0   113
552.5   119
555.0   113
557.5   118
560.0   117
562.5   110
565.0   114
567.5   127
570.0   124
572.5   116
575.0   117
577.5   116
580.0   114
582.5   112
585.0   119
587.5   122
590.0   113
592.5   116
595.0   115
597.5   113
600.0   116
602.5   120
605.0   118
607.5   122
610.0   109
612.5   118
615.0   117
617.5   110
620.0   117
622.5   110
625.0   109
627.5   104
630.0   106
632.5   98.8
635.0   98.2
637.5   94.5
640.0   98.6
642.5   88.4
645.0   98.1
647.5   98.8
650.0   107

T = 116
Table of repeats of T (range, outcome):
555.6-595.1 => 117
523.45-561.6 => 117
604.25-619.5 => 116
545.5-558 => 117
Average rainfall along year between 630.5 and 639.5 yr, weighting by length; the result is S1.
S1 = 98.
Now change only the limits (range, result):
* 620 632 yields 108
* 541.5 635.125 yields 115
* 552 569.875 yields 117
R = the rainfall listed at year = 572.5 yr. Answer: 116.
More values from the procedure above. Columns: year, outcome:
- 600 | 116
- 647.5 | 98.8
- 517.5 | 111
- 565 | 114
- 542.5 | 114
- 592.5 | 116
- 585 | 119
